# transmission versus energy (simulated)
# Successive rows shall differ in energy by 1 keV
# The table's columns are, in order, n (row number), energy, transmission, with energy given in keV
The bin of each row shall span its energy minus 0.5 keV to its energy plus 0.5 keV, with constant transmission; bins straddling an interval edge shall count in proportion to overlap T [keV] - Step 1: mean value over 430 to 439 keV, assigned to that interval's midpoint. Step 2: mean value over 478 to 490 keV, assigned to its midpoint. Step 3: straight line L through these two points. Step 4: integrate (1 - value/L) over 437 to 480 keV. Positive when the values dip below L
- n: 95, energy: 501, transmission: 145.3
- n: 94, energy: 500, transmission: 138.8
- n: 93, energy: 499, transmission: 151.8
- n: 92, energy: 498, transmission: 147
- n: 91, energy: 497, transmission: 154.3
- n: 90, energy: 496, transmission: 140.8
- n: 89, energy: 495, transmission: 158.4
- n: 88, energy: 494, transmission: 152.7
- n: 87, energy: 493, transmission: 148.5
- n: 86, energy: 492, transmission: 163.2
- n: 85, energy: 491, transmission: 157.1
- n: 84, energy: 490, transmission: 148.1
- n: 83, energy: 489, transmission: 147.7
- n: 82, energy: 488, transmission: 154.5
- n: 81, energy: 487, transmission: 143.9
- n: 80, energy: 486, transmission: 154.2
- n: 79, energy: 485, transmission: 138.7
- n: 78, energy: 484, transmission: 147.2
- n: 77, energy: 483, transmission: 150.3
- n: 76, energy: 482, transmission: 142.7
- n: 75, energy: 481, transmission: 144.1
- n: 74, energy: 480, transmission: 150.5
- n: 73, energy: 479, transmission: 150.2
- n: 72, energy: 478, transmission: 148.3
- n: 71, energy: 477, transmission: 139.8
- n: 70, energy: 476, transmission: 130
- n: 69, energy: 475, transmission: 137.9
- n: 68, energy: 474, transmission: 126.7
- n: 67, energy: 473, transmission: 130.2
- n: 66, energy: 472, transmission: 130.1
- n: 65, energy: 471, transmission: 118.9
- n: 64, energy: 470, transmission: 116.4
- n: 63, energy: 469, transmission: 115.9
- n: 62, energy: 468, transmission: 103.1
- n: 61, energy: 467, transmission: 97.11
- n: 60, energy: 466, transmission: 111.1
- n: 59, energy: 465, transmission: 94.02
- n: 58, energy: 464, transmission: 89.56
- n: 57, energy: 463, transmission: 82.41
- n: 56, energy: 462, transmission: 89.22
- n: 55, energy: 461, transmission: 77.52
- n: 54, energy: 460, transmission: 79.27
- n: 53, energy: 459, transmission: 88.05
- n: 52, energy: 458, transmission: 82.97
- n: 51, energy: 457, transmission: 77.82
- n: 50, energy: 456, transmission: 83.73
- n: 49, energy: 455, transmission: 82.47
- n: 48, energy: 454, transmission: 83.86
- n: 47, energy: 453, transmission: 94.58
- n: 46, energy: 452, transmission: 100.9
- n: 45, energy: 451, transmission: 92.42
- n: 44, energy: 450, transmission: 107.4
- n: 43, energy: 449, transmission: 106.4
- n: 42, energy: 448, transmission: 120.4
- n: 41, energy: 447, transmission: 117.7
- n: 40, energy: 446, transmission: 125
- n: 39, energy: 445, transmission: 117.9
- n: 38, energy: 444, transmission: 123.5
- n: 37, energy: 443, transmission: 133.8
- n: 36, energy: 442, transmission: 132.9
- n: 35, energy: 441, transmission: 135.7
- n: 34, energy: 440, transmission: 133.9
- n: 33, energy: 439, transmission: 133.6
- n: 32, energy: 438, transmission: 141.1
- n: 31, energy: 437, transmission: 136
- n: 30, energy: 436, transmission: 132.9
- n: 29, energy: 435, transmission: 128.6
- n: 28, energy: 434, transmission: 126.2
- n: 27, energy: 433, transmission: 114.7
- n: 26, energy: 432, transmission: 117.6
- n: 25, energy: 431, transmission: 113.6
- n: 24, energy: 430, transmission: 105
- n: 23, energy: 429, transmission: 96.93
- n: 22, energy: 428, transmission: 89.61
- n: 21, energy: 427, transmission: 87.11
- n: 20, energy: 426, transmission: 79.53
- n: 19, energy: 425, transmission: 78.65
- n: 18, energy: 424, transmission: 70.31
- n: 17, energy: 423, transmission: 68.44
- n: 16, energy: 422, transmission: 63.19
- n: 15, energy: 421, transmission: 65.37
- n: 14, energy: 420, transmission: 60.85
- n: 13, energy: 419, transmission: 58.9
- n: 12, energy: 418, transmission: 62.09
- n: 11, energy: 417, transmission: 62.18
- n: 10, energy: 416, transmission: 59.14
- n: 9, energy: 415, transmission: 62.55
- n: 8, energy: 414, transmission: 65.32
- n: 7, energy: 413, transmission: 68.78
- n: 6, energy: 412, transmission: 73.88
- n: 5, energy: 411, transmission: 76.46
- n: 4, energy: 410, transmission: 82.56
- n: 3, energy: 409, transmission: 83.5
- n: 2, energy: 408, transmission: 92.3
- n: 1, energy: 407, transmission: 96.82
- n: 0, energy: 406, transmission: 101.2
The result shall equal 7.53 keV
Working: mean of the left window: 126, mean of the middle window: 112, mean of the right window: 148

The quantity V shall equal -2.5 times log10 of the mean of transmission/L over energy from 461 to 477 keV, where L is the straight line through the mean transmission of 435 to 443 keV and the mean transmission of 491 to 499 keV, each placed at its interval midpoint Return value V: 0.28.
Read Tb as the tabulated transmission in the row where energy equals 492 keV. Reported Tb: 163.2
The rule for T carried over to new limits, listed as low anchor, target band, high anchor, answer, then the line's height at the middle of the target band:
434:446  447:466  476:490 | 6.24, 137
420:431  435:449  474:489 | -4.14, 99.8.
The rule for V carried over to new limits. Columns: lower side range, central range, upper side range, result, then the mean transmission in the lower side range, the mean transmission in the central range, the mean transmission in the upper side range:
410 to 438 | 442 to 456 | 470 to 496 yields 0.02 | 87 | 108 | 144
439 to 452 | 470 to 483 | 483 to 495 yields 0.04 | 120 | 137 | 151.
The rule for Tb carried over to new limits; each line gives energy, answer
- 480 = 150.5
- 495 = 158.4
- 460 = 79.27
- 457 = 77.82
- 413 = 68.78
